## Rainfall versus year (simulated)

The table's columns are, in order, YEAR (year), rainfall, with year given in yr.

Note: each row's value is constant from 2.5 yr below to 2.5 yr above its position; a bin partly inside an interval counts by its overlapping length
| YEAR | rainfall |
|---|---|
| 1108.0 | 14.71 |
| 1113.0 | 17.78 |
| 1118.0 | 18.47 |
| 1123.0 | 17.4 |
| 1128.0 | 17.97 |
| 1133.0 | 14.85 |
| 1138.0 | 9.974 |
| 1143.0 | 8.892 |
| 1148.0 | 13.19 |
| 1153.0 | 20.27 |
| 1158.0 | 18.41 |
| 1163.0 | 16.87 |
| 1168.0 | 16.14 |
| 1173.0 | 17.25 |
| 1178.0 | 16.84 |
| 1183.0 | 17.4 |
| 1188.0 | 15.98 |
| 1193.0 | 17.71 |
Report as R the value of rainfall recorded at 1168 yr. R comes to 16.14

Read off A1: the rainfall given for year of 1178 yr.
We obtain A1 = 16.84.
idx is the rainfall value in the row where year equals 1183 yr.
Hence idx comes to 17.4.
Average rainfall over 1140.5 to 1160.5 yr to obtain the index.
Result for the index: 15.2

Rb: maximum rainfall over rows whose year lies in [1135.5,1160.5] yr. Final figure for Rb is 20.27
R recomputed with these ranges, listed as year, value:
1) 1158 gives 18.41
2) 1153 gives 20.27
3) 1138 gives 9.974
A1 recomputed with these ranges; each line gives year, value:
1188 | 15.98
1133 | 14.85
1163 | 16.87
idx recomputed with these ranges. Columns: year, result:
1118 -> 18.47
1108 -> 14.71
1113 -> 17.78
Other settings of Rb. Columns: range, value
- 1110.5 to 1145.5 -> 18.47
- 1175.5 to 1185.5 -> 17.4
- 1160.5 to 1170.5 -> 16.87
